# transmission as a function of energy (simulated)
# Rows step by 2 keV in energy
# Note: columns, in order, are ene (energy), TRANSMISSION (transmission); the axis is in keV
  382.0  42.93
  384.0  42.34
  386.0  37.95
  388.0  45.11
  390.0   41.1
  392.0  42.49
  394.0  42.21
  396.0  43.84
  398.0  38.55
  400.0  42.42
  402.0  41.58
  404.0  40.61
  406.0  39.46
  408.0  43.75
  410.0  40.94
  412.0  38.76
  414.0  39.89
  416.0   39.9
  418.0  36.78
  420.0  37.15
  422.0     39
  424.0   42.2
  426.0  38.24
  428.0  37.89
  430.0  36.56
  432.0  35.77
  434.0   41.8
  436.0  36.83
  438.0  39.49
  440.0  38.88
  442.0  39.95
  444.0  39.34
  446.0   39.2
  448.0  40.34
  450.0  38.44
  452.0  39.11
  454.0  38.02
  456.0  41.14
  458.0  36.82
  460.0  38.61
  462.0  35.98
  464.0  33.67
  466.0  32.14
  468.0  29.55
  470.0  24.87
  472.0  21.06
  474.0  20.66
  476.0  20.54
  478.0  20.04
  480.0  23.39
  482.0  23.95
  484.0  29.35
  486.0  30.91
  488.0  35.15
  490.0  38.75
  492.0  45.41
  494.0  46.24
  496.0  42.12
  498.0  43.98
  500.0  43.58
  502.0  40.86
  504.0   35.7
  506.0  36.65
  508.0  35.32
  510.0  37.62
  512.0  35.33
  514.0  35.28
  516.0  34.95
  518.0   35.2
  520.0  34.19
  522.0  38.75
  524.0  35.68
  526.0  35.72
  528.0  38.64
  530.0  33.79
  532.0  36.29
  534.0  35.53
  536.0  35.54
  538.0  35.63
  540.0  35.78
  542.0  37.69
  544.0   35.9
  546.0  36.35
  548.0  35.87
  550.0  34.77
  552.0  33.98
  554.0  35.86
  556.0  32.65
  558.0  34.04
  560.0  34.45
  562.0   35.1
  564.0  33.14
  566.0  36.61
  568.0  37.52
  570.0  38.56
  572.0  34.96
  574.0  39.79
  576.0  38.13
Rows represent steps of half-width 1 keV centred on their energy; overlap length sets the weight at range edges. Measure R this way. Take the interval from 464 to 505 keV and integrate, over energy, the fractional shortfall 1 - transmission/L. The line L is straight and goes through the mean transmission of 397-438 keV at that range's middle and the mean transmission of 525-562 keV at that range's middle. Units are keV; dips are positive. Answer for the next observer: 5.3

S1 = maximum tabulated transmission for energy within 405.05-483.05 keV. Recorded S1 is 43.75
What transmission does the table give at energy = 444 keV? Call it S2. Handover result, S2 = 39.34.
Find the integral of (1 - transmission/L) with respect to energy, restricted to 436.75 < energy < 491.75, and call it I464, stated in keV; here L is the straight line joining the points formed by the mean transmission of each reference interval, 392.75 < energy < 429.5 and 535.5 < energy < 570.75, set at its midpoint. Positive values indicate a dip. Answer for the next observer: 7.6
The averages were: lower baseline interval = 40.1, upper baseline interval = 35.5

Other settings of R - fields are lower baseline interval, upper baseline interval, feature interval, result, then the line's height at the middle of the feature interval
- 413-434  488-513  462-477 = 4.8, 39.4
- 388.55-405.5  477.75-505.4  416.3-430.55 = 0.6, 40.1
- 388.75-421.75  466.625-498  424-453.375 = -2.1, 36.3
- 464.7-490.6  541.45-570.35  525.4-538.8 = -1.3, 32.8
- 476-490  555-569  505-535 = -4.9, 30.9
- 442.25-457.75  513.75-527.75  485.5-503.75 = -1.8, 37.1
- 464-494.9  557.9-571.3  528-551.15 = -1.3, 33.9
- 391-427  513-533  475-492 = 3.9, 37.4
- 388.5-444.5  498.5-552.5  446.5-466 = 0.4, 38.6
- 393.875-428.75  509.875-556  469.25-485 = 6.2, 37.8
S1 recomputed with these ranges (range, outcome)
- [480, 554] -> 46.24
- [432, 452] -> 41.8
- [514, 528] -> 38.75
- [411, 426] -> 42.2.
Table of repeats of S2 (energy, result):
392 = 42.49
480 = 23.39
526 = 35.72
